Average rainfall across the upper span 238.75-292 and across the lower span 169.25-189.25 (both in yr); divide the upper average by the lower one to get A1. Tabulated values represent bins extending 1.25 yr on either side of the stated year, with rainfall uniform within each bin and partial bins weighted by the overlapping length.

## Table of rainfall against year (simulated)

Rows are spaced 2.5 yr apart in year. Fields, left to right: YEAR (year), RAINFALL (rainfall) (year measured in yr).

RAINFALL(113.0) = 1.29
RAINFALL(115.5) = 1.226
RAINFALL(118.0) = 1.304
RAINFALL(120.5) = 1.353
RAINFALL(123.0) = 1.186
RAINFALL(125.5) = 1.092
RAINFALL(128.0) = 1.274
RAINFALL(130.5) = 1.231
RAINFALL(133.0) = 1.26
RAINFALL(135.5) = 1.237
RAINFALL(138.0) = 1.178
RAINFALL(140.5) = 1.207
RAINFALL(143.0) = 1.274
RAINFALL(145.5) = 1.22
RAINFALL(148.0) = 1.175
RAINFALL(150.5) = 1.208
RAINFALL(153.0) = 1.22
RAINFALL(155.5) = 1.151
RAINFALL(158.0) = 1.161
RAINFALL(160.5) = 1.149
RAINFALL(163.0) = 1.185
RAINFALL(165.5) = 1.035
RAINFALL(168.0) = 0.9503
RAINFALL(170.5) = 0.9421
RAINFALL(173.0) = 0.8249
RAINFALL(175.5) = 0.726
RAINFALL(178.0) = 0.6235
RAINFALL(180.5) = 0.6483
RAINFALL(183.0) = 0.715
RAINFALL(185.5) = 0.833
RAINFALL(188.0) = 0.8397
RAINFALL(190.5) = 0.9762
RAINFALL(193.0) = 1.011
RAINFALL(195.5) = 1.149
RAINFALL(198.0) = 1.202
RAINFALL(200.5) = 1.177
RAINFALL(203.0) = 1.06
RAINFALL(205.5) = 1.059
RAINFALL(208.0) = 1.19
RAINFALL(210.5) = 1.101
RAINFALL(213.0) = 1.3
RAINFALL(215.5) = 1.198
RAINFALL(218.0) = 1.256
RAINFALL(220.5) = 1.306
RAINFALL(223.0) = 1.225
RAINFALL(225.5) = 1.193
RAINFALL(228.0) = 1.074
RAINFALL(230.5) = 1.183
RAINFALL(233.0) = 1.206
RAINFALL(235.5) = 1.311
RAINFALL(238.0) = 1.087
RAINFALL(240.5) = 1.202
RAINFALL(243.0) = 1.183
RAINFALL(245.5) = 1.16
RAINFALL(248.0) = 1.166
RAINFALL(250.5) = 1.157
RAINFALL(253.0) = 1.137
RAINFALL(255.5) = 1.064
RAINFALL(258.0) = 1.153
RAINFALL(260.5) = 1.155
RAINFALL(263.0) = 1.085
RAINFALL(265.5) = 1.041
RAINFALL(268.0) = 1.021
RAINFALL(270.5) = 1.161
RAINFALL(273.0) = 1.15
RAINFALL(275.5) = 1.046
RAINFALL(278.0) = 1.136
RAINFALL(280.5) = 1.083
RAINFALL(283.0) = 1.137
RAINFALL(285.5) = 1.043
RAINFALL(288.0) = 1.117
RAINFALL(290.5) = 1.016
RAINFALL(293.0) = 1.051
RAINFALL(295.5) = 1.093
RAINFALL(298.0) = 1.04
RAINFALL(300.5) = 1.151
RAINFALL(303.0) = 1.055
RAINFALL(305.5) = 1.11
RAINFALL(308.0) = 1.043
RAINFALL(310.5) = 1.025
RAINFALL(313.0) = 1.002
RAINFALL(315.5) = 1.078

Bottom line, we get 1.4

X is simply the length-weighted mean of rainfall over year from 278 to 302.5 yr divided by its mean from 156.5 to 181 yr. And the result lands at 1.16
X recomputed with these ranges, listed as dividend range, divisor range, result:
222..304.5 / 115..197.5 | 1.04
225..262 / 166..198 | 1.33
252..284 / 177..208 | 1.16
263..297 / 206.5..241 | 0.90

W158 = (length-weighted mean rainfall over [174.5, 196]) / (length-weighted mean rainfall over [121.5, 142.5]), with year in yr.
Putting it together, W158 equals 0.7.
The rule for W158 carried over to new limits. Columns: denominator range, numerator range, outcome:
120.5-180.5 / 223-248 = 1.07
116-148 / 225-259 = 0.94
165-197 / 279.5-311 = 1.24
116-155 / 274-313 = 0.88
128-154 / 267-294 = 0.89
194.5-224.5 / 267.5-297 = 0.92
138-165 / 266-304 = 0.91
